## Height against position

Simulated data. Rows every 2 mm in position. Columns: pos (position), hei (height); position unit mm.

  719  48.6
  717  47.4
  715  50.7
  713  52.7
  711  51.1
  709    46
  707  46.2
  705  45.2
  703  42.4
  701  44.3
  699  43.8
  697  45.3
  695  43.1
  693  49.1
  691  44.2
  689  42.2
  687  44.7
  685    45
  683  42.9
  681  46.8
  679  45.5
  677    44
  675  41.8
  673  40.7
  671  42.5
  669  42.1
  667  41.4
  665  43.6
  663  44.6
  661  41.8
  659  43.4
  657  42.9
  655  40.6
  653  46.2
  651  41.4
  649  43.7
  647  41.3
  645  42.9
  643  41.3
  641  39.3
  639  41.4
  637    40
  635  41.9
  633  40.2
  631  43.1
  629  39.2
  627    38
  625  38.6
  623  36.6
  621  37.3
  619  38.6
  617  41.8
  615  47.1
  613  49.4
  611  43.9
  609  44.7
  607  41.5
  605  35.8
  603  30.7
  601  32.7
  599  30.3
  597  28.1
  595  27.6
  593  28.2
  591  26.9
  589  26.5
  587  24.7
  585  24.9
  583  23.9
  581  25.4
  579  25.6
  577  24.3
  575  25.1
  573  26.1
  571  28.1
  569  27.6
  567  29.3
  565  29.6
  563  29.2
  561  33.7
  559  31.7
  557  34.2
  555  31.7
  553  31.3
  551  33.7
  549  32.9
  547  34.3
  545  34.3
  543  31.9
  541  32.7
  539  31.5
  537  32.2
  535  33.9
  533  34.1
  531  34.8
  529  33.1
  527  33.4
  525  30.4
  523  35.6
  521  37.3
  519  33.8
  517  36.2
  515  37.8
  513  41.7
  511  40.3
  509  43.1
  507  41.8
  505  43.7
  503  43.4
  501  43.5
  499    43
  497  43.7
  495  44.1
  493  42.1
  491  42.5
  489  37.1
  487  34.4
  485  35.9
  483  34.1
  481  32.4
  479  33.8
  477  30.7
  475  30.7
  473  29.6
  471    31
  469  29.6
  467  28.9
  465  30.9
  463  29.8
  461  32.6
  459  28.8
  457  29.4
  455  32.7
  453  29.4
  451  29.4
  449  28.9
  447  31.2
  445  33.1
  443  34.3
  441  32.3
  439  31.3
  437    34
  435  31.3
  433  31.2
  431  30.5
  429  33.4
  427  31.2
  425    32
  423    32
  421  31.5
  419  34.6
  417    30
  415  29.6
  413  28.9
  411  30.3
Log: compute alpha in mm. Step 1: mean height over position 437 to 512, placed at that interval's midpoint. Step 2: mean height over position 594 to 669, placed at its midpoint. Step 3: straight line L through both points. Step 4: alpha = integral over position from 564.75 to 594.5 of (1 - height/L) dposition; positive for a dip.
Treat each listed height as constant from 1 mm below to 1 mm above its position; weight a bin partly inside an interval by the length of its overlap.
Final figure 9.33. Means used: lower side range 34.9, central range 26.4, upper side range 40.1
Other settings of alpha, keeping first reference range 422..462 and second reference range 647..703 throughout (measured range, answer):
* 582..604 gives 6.5 mm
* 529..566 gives 4.3 mm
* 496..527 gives -4.0 mm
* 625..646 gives 0.4 mm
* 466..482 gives 1.1 mm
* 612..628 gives -0.1 mm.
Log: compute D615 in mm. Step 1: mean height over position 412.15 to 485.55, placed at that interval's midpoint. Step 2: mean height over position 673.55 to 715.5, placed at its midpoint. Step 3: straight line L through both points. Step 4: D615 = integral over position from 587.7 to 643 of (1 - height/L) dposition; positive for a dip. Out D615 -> 4.9 mm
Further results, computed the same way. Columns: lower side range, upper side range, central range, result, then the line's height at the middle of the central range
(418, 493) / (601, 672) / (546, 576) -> 5.5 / 37.5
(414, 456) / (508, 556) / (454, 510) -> -4.5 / 33.1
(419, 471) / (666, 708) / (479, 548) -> -4.7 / 34.8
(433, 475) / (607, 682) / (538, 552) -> 1.3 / 36.3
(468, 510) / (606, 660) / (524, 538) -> 2.1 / 38.8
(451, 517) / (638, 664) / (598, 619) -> 0.5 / 40.7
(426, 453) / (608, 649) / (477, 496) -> -1.6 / 34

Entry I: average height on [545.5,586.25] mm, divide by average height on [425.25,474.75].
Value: 0.94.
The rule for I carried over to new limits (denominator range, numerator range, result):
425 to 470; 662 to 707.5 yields 1.41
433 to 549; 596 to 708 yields 1.20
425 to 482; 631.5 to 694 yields 1.38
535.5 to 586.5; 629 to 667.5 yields 1.41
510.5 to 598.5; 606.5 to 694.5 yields 1.37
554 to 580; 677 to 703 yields 1.54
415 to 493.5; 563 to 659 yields 1.10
